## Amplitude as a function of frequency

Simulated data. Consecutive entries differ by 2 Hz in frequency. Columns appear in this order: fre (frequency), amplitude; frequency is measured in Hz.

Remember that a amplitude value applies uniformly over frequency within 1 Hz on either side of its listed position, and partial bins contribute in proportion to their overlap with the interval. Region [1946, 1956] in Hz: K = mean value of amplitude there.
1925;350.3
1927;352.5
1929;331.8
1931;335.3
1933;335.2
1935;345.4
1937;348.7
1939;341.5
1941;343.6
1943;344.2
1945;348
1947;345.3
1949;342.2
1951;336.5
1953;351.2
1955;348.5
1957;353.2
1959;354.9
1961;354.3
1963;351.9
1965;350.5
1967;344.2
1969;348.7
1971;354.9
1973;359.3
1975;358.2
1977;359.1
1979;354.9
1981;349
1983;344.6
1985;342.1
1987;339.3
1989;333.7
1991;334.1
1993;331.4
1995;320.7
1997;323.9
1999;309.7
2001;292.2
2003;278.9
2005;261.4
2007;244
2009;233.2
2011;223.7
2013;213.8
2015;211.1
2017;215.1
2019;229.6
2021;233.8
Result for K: 345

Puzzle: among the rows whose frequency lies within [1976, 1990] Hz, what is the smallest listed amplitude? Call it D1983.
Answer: 333.7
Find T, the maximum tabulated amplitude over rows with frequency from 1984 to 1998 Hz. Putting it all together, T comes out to 342.1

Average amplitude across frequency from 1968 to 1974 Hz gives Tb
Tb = 354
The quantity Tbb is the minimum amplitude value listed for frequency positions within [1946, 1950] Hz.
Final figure 342.2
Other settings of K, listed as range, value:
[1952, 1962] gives 352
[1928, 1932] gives 334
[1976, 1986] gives 350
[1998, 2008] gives 277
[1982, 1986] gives 343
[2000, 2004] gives 286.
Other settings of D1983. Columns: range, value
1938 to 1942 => 341.5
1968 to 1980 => 348.7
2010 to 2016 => 211.1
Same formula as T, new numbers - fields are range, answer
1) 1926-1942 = 352.5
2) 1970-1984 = 359.3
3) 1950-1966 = 354.9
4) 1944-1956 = 351.2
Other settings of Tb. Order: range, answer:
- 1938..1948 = 345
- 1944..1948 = 347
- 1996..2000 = 317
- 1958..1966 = 353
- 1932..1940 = 343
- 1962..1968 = 349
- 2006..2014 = 229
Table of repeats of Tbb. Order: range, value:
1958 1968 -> 344.2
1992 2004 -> 278.9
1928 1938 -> 331.8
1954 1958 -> 348.5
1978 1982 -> 349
